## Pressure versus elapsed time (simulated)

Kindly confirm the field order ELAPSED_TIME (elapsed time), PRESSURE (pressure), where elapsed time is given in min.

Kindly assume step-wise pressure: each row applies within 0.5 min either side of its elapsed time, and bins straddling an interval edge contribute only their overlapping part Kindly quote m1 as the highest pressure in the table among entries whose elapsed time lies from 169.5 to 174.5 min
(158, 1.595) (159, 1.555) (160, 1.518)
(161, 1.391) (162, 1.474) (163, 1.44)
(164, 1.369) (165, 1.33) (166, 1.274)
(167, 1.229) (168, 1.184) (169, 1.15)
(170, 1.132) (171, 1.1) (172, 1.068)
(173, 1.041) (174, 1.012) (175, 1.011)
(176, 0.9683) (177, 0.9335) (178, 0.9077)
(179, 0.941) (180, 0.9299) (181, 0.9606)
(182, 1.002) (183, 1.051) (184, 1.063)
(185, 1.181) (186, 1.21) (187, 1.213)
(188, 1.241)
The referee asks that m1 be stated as 1.132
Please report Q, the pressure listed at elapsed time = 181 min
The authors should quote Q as 0.9606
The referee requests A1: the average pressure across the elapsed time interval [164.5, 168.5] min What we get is 1.25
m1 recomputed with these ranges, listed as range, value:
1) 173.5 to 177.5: 1.012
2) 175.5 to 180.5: 0.9683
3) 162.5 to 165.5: 1.44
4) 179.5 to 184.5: 1.063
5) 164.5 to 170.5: 1.33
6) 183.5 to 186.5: 1.21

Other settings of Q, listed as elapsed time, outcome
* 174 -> 1.012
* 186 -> 1.21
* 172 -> 1.068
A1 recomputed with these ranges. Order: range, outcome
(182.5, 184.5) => 1.06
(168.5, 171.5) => 1.13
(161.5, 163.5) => 1.46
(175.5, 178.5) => 0.936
